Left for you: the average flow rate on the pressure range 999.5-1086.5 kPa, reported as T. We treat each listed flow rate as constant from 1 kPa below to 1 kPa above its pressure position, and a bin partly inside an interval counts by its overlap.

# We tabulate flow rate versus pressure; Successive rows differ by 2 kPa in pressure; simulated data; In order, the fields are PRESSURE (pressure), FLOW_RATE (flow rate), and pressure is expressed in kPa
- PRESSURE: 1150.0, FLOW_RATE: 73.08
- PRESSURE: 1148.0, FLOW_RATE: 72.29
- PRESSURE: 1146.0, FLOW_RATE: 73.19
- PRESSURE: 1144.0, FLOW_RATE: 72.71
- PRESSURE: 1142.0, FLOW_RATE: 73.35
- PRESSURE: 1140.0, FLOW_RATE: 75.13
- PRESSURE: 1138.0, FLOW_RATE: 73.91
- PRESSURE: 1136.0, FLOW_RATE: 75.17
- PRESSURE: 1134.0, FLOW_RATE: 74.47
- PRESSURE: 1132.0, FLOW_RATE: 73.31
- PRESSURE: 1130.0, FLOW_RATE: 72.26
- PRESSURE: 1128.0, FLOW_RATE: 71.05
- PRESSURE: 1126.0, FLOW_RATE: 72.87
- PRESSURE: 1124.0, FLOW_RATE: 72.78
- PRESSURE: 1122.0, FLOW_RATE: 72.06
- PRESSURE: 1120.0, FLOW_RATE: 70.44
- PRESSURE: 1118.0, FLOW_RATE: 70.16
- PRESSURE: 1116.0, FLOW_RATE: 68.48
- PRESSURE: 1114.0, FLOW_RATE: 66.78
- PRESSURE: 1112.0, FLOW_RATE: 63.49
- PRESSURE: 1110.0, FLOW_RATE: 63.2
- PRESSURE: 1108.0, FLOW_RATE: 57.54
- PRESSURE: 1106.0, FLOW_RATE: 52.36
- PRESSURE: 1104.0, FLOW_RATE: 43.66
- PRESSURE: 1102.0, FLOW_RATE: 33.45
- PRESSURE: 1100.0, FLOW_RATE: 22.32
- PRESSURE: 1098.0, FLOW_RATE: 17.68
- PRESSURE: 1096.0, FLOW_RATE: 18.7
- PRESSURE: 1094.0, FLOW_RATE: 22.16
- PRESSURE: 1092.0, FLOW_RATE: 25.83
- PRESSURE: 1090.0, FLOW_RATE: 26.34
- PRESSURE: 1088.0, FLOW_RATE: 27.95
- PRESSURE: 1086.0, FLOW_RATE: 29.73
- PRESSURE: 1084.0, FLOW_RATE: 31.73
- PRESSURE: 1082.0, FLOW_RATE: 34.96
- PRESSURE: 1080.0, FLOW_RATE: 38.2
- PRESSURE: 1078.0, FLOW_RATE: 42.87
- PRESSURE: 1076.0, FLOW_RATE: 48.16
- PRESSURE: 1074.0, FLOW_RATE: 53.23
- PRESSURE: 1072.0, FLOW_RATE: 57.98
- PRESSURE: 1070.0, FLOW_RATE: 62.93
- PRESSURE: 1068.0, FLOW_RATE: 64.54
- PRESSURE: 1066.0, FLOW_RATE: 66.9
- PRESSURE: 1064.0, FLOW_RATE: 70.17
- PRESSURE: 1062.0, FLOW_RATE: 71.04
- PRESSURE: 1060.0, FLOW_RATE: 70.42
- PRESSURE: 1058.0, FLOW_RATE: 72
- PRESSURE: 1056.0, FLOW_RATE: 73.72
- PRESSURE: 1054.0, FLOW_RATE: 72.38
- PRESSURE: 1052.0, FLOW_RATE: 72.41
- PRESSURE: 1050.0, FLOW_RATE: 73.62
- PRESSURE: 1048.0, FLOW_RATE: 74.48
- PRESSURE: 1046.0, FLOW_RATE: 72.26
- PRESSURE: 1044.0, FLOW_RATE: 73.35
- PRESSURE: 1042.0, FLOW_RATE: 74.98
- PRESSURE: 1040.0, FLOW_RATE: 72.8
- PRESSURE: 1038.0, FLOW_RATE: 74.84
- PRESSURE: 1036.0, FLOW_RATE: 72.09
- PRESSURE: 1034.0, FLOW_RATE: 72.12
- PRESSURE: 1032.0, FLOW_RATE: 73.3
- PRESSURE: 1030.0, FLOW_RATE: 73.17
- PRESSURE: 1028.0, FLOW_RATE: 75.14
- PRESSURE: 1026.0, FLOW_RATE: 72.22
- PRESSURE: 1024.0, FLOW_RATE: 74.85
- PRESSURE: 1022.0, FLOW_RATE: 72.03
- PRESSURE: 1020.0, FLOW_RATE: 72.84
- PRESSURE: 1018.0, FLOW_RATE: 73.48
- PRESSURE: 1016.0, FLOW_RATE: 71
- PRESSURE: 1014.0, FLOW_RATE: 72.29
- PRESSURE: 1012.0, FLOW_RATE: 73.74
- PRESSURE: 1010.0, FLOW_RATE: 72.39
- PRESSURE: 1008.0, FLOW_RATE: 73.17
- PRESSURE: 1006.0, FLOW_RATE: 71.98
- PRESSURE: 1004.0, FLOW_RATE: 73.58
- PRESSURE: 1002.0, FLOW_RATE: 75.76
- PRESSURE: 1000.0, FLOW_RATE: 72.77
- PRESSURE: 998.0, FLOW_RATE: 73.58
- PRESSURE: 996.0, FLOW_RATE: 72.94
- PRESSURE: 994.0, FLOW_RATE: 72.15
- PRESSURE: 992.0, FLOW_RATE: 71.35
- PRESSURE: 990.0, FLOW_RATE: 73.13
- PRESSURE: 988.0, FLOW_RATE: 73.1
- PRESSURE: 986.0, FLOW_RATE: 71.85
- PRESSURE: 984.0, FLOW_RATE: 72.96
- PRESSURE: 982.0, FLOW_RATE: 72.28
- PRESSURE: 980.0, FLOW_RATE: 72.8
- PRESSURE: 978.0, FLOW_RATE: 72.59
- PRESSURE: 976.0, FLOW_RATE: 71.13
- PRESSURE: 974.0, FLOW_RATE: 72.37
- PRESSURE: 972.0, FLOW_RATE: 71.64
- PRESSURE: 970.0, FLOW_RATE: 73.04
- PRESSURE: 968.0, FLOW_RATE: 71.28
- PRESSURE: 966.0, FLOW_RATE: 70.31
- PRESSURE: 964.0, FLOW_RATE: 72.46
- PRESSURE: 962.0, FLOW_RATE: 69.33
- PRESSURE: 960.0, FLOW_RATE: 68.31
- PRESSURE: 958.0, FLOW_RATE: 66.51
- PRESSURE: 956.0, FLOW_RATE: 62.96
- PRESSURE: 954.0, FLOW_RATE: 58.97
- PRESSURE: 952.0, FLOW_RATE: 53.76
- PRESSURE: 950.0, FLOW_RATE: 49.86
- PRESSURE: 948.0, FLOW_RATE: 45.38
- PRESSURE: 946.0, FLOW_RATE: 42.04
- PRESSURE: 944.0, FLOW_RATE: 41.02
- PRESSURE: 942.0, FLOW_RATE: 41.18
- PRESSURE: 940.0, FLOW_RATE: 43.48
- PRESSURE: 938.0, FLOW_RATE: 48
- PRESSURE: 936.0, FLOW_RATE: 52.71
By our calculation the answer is 66.9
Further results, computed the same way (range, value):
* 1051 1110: 47.9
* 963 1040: 72.7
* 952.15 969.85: 67.1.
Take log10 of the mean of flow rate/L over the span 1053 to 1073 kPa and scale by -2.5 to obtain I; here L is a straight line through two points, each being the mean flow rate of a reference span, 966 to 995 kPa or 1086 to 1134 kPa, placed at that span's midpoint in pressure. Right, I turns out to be -0.16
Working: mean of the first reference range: 72.2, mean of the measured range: 68.2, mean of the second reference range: 51.5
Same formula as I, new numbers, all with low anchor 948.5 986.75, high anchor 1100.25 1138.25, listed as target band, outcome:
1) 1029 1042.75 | -0.108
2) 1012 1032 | -0.099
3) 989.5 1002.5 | -0.090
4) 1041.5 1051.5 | -0.116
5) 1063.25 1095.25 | 0.443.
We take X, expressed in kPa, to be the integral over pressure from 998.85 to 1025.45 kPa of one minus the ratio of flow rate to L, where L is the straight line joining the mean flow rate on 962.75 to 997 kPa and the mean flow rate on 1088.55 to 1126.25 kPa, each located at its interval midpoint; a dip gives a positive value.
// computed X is -2.7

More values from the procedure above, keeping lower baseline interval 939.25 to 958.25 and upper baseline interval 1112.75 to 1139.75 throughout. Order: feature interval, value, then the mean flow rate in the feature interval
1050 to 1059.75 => -1.47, 72.6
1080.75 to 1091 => 5.60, 30.3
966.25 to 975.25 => -3.28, 71.9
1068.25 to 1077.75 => 1.45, 55.3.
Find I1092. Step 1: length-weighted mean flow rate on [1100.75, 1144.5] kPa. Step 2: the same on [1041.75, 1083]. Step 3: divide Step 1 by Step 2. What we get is 1.04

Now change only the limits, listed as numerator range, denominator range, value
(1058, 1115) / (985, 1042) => 0.63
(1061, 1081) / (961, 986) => 0.80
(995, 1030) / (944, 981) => 1.14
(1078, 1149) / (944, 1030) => 0.79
